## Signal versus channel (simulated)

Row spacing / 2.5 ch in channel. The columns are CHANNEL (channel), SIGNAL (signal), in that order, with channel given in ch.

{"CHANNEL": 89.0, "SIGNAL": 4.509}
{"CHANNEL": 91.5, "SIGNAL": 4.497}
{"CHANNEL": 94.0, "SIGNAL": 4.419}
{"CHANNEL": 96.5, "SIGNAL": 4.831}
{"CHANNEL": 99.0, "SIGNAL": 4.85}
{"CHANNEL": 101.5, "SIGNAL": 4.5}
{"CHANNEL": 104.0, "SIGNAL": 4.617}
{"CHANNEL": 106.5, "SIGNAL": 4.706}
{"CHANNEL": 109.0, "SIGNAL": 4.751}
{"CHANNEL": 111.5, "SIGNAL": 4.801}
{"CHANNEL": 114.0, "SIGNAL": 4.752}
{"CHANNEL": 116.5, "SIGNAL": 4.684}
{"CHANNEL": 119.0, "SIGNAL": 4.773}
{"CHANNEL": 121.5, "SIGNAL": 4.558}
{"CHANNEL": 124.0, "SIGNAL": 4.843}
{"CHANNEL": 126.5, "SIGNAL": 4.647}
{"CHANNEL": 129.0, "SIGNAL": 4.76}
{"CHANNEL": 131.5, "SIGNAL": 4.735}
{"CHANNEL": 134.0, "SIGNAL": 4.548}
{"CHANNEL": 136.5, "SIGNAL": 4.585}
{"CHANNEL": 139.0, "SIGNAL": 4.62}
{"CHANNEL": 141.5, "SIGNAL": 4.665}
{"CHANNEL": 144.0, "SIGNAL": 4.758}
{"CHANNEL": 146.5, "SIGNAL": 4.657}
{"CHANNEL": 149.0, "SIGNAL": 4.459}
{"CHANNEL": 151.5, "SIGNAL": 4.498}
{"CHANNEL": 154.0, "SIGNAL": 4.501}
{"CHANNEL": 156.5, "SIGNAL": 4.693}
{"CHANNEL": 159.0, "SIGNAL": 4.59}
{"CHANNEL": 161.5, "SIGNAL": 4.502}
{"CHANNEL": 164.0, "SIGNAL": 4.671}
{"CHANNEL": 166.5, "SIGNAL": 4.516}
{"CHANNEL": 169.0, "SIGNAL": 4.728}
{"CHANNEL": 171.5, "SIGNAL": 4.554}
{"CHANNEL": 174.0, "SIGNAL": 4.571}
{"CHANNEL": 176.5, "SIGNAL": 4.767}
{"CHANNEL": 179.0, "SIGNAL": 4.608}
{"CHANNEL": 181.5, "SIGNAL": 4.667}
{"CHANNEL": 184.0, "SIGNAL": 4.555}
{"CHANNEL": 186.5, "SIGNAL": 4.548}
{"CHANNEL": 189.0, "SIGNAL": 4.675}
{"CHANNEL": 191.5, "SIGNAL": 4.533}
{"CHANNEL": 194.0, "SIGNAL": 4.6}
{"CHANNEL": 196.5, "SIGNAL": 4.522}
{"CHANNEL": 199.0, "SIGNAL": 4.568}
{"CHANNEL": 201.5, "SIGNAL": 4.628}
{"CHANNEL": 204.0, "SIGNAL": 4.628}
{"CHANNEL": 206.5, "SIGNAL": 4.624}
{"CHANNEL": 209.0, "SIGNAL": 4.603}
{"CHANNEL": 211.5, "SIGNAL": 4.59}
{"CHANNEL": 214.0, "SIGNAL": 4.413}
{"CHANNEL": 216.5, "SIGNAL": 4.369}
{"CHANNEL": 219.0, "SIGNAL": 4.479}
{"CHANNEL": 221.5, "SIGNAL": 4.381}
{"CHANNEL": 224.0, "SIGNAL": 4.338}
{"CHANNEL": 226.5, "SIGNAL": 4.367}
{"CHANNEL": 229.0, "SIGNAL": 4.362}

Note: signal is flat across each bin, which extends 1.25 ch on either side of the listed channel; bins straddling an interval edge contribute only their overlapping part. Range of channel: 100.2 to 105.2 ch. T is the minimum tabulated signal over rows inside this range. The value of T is 4.5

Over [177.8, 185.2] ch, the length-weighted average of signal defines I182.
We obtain 4.61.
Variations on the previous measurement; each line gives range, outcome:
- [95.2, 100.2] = 4.84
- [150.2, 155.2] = 4.5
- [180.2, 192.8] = 4.6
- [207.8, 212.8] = 4.59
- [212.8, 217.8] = 4.39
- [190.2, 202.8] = 4.57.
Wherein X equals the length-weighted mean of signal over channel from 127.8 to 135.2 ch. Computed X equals 4.68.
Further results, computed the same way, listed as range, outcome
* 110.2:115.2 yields 4.78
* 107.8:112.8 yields 4.78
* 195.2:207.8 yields 4.59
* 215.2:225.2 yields 4.39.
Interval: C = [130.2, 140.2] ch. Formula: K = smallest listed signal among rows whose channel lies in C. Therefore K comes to 4.548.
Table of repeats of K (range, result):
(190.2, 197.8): 4.522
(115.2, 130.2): 4.558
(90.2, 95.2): 4.419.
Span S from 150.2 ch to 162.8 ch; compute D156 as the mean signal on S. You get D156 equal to 4.56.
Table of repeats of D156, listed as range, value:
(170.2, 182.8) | 4.63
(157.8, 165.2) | 4.59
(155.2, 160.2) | 4.64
